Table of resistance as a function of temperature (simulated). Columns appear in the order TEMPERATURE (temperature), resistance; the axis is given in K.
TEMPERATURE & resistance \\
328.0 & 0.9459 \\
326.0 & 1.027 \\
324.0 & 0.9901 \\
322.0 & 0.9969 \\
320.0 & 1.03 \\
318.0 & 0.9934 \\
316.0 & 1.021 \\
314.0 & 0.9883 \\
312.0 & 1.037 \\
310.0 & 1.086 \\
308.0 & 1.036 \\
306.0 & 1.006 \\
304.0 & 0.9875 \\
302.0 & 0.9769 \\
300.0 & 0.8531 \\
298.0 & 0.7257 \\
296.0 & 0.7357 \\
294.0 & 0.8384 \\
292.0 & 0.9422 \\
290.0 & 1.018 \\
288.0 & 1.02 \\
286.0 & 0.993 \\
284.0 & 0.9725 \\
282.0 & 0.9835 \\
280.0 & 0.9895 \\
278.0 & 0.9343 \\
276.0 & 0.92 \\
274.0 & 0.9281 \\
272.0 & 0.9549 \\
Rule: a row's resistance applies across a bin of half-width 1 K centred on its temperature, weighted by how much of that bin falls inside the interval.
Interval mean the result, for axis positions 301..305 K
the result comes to 0.982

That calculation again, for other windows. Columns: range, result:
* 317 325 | 1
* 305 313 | 1.04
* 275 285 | 0.96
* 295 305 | 0.856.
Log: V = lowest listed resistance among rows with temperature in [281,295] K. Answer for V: 0.8384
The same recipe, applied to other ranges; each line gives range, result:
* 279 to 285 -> 0.9725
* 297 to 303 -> 0.7257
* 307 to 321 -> 0.9883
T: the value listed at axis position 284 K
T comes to 0.9725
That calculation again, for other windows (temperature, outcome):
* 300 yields 0.8531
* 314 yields 0.9883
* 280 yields 0.9895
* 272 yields 0.9549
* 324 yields 0.9901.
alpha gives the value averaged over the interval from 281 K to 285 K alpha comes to 0.978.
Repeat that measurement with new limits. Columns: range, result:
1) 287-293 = 0.993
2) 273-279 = 0.927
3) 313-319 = 1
